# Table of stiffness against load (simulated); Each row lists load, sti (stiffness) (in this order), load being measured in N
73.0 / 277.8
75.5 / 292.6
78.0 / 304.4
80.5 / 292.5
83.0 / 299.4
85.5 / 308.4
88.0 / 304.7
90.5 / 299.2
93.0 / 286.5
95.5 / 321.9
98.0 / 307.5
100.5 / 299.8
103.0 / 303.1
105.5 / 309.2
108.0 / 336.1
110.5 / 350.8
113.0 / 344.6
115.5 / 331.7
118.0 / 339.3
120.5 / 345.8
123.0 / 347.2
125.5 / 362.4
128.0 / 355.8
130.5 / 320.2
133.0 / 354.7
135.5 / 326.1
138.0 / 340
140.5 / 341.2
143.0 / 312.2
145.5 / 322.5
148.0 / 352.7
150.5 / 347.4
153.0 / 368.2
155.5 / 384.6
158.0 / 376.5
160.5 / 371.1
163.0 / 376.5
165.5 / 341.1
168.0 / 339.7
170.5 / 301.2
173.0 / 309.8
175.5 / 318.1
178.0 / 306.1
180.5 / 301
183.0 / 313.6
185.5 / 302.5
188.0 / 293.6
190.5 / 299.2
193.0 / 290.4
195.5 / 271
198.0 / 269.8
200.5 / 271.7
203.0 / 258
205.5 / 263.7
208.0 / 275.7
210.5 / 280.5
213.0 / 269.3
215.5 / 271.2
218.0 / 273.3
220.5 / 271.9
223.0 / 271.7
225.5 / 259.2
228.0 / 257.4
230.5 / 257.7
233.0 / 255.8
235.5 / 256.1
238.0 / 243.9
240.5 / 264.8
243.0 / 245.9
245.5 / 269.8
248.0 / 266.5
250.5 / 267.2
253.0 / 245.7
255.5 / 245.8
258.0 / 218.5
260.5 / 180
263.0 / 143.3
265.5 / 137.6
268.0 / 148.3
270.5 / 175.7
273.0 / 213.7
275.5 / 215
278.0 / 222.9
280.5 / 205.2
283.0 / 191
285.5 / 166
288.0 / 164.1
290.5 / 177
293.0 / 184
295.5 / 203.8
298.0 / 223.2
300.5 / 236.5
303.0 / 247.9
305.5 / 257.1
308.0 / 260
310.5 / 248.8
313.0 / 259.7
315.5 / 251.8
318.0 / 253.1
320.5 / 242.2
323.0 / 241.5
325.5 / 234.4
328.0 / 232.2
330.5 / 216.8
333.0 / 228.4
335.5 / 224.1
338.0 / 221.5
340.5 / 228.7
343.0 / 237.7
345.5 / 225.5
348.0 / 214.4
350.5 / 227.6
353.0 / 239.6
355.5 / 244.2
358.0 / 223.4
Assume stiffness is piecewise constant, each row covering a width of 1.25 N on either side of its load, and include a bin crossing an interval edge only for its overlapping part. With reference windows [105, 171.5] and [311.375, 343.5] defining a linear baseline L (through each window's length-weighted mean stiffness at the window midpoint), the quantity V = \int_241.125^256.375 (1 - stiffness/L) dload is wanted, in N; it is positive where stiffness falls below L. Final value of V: 1.31 N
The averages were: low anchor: 345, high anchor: 236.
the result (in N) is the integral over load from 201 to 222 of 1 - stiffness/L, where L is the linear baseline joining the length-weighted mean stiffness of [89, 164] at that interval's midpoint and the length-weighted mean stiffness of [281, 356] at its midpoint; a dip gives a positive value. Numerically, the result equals 1.27 N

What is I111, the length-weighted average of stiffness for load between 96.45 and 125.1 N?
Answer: 330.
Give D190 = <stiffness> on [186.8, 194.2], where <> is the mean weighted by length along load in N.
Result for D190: 294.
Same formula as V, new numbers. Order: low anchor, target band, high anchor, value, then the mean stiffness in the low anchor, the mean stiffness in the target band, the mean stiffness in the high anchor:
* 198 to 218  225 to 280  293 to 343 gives 6.6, 270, 226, 236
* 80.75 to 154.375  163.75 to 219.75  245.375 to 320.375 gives -2.9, 329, 292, 216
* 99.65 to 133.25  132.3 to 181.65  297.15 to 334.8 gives -3.5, 336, 339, 242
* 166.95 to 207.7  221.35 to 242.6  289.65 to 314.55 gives 0.9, 294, 258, 231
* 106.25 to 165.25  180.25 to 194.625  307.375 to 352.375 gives 0.8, 348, 299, 236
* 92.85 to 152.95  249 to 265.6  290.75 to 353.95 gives 3.4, 333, 211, 233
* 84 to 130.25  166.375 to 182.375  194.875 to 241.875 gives -1.4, 325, 313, 265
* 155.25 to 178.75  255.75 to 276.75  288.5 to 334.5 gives 6.6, 341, 182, 232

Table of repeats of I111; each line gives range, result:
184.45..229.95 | 275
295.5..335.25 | 241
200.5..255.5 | 263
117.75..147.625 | 339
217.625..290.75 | 224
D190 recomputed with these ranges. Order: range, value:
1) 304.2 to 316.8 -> 255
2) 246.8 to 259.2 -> 249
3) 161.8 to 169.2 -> 352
